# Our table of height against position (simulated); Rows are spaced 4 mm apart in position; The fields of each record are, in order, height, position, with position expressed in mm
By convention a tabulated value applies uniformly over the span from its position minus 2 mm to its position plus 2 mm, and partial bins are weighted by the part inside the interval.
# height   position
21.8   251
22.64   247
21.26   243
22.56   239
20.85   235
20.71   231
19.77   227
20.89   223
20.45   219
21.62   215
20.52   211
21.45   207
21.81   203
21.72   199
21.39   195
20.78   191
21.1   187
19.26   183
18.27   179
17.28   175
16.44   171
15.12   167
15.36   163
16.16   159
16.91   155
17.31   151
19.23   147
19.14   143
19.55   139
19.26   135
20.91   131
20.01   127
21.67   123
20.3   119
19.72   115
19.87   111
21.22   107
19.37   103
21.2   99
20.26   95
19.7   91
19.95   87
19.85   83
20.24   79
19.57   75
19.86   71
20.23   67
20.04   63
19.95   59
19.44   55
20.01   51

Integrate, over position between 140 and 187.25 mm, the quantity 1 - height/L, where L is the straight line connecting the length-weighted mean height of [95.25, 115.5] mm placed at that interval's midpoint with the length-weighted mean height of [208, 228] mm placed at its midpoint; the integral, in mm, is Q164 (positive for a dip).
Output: 6.88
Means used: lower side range 20.3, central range 17.5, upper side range 20.7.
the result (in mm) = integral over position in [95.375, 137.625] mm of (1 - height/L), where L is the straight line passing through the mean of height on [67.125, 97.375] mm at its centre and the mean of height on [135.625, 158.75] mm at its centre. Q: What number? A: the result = -2.8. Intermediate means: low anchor 20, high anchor 18.3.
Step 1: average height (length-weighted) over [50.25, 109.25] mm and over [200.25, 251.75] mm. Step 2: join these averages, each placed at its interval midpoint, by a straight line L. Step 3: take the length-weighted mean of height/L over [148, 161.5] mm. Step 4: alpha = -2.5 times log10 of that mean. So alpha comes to 0.22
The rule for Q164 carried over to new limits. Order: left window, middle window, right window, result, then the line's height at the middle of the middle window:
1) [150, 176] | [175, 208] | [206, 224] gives -2.84 mm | 18.9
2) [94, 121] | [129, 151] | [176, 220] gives 1.09 mm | 20.4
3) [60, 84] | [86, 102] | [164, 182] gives -0.79 mm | 19.3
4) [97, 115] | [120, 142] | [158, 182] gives -1.58 mm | 18.9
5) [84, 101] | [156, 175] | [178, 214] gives 4.28 mm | 20.6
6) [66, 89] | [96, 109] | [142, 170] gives -1.09 mm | 19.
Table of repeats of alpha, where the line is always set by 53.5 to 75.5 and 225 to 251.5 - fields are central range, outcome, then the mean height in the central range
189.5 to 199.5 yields -0.01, 21.3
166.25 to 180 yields 0.23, 16.8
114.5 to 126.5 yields -0.01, 20.6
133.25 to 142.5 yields 0.06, 19.4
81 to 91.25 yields 0.01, 19.9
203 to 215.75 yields -0.01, 21.3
